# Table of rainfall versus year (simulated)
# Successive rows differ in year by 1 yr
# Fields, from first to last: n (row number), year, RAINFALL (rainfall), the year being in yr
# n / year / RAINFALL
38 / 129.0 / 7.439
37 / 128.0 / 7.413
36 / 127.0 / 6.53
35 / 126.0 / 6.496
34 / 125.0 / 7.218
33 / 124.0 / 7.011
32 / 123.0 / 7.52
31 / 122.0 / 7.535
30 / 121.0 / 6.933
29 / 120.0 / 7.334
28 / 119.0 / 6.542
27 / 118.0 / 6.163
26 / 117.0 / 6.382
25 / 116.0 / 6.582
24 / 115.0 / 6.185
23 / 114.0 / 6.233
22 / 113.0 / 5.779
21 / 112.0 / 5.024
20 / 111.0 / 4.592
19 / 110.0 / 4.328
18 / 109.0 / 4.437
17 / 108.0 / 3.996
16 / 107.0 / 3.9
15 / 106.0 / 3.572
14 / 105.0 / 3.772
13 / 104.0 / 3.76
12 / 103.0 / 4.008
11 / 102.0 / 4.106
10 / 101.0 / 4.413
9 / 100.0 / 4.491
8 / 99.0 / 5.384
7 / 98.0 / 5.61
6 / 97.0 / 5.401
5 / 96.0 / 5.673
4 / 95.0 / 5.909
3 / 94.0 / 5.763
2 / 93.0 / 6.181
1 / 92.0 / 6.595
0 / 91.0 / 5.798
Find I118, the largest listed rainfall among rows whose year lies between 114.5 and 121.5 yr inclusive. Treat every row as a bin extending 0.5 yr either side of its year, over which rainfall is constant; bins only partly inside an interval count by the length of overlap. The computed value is 7.334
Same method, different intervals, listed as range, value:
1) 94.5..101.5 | 5.909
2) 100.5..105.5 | 4.413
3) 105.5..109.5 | 4.437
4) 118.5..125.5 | 7.535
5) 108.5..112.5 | 5.024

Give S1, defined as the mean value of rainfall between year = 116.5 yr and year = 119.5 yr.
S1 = 6.36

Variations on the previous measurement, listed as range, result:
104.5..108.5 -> 3.81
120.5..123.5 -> 7.33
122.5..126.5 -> 7.06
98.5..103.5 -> 4.48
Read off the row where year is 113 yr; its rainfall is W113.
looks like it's 5.779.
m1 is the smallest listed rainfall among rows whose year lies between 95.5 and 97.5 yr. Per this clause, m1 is 5.401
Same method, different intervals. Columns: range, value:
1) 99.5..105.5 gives 3.76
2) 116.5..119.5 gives 6.163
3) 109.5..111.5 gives 4.328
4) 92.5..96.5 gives 5.673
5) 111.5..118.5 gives 5.024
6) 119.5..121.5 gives 6.933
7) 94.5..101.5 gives 4.413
